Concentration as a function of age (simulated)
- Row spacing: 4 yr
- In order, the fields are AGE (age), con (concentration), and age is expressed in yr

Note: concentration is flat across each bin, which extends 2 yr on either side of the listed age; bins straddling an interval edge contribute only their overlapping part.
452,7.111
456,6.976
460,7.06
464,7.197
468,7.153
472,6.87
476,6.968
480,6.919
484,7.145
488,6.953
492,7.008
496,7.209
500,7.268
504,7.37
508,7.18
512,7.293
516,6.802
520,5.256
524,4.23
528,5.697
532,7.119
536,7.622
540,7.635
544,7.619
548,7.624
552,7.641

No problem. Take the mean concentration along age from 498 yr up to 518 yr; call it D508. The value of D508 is 7.18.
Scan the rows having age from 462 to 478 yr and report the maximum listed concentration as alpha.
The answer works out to 7.197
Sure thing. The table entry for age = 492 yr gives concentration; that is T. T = 7.008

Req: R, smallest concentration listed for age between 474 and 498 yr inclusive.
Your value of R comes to 6.919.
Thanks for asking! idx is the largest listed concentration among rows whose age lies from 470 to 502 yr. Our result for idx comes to 7.268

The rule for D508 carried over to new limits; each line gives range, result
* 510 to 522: 6.45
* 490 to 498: 7.11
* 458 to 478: 7.05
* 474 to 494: 7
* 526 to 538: 6.81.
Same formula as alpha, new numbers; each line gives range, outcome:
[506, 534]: 7.293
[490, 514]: 7.37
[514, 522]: 6.802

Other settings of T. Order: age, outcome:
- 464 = 7.197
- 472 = 6.87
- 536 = 7.622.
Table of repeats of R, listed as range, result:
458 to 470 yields 7.06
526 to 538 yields 5.697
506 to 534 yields 4.23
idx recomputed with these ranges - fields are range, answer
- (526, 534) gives 7.119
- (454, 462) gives 7.06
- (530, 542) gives 7.635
